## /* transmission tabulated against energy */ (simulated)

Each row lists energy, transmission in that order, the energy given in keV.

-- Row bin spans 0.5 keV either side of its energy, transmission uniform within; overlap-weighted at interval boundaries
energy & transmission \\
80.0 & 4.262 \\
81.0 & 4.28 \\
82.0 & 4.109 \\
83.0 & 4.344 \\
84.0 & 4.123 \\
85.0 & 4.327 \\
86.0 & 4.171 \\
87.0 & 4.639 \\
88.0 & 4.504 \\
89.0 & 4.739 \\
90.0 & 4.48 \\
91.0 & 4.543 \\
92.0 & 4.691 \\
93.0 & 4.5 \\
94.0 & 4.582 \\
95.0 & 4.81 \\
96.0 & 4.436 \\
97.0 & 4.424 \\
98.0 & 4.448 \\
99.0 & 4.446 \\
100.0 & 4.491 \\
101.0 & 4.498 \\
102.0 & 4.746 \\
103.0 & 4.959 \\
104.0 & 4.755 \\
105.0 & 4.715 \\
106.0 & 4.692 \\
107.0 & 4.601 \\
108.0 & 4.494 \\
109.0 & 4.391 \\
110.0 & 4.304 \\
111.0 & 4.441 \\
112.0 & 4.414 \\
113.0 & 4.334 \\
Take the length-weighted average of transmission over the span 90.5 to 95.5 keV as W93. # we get 4.63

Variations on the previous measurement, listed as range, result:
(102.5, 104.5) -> 4.86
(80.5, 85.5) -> 4.24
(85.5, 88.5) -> 4.44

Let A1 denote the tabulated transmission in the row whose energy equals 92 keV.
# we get 4.691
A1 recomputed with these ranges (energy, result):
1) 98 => 4.448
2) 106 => 4.692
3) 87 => 4.639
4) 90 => 4.48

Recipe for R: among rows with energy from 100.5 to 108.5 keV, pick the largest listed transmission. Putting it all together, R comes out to 4.959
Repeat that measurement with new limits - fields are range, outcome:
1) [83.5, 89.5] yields 4.739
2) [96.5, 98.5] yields 4.448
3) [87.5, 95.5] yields 4.81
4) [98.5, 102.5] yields 4.746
